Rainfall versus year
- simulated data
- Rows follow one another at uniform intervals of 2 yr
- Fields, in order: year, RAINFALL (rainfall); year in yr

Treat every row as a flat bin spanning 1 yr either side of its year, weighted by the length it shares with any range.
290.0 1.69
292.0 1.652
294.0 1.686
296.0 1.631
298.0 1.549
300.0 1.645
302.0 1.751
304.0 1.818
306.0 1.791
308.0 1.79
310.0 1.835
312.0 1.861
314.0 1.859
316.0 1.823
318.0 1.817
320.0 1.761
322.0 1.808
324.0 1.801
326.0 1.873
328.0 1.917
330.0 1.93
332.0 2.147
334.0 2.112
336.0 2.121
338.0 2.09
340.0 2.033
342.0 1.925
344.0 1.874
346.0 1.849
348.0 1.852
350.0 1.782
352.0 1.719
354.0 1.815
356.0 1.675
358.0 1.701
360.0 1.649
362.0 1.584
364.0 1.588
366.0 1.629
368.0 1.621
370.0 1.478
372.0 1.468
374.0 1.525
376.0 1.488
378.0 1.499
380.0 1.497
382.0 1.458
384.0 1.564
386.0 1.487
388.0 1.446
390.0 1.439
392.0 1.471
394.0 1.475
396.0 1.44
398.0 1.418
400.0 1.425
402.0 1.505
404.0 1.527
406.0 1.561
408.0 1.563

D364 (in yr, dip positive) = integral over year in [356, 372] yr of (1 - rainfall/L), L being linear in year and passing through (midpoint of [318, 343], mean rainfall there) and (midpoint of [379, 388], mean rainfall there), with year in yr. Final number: 0.6 yr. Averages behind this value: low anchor 1.95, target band 1.6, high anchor 1.5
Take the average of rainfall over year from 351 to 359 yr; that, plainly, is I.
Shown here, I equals 1.73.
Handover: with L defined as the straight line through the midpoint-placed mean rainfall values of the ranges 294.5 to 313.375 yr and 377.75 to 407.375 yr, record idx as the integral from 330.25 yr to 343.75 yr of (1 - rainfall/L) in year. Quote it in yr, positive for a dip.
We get -3.3 yr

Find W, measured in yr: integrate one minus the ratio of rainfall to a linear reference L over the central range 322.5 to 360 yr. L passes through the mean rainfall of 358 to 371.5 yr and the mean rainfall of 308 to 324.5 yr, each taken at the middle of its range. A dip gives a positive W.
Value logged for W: -4.1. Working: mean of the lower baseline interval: 1.82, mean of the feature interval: 1.89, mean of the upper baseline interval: 1.6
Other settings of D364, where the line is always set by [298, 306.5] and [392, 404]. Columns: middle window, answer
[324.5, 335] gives -2.15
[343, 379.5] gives -2.09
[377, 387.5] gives 0.04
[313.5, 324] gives -0.82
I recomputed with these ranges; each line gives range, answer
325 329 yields 1.9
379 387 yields 1.5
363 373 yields 1.56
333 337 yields 2.12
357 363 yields 1.64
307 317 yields 1.83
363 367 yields 1.61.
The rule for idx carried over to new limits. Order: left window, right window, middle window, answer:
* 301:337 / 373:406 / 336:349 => -1.5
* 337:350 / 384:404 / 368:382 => 1.2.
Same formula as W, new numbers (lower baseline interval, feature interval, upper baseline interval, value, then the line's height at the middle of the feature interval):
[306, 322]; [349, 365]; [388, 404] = -0.6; 1.63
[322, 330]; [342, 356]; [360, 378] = -1.0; 1.7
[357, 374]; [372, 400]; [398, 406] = 1.0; 1.53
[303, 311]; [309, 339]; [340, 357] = -1.7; 1.82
